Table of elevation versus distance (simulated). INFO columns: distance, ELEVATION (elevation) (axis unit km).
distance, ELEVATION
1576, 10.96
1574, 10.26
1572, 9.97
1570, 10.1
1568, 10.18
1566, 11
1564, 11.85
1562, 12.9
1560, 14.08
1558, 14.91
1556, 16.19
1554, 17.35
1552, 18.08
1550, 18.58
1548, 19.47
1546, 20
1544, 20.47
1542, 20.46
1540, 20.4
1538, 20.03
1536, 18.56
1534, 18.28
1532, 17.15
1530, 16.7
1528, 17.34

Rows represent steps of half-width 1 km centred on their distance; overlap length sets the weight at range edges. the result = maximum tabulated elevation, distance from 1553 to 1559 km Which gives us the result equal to 17.35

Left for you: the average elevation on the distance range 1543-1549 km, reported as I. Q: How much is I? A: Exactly 20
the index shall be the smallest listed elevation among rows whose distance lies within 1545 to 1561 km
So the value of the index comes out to 14.08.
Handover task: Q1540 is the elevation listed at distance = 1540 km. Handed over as 20.4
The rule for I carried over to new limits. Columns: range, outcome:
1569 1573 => 10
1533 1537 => 18.4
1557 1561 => 14.5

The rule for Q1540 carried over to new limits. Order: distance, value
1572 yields 9.97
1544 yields 20.47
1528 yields 17.34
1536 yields 18.56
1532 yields 17.15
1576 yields 10.96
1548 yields 19.47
